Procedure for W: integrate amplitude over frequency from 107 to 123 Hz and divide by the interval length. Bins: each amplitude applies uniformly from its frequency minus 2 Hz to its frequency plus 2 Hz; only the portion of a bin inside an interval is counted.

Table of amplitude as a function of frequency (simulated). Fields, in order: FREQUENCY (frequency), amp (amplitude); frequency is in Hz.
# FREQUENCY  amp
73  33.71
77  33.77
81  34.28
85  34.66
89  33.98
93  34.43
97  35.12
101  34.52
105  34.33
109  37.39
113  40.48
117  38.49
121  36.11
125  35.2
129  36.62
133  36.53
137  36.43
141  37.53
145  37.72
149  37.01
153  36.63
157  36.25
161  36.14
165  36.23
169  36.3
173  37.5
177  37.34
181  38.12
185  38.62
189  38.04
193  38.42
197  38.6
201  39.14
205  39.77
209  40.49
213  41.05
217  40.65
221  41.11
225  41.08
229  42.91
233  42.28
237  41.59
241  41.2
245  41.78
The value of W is 38.1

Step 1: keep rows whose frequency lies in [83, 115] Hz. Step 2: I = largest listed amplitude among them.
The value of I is 40.48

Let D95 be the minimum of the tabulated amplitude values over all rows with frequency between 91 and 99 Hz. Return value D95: 34.43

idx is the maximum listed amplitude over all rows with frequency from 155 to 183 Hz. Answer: 38.12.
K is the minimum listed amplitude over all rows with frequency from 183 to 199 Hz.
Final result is 38.04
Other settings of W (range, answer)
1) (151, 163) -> 36.3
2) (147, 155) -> 36.8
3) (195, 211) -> 39.5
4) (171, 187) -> 37.9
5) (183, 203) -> 38.6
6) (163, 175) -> 36.7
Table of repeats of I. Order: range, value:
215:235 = 42.91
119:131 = 36.62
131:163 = 37.72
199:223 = 41.11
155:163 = 36.25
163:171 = 36.3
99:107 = 34.52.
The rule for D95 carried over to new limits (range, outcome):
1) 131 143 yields 36.43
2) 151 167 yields 36.14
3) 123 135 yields 35.2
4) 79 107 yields 33.98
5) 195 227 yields 38.6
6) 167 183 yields 36.3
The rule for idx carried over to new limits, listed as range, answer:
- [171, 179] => 37.5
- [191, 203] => 39.14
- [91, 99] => 35.12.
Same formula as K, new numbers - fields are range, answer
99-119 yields 34.33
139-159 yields 36.25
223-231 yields 41.08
